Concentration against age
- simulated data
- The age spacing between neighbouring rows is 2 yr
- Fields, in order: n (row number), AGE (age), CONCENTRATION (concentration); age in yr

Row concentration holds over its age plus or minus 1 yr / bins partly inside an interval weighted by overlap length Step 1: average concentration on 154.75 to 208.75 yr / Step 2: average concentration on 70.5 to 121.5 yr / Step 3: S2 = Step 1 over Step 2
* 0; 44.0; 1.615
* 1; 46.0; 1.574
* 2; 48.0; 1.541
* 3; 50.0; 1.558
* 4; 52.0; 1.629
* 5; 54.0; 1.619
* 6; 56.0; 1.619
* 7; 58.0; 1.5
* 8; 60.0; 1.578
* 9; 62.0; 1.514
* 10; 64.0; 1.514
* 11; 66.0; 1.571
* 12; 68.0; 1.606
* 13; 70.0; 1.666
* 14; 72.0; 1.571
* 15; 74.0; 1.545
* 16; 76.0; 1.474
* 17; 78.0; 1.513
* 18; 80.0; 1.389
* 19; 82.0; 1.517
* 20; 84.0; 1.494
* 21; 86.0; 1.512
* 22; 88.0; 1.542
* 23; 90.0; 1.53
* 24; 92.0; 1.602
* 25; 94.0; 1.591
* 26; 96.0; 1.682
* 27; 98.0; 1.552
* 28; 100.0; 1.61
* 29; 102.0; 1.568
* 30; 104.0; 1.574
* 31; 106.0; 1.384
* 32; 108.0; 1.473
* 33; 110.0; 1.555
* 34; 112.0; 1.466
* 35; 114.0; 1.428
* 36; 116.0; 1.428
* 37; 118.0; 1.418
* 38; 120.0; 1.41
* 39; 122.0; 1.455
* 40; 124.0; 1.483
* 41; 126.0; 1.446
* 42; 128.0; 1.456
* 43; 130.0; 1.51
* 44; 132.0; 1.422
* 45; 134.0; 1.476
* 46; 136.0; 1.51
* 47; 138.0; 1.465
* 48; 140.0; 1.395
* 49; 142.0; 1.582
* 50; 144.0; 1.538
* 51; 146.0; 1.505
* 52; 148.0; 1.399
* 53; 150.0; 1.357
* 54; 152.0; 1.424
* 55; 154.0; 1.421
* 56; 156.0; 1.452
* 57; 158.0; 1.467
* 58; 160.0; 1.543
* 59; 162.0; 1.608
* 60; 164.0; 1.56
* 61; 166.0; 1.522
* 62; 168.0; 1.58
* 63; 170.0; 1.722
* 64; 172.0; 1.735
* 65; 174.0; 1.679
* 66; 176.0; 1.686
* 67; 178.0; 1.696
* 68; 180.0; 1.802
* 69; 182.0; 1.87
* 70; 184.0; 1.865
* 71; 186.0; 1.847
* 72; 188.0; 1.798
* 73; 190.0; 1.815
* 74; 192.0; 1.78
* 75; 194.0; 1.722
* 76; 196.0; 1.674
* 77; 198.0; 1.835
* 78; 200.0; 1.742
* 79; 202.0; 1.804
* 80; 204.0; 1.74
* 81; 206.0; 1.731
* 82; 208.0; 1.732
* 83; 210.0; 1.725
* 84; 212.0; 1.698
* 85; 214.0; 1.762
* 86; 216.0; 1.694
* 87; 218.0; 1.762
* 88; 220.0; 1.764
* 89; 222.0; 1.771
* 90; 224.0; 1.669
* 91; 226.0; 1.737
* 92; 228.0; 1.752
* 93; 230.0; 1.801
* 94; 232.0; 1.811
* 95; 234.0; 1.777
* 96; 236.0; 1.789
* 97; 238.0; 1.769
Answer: 1.12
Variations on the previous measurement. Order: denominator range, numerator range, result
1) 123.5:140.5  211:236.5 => 1.20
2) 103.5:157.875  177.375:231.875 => 1.21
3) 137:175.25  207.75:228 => 1.14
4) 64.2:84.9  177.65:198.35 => 1.17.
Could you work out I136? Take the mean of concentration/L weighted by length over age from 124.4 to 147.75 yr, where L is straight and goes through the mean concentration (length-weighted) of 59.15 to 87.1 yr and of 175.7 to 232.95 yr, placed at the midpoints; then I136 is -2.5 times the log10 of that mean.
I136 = 0.11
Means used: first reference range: 1.53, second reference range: 1.76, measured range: 1.48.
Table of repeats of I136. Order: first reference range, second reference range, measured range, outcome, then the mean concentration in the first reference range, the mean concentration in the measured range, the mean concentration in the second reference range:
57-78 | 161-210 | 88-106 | 0.02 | 1.55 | 1.57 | 1.73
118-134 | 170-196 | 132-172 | 0.06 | 1.45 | 1.51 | 1.77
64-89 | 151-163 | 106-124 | 0.04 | 1.53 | 1.45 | 1.49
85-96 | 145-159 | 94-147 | 0.01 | 1.57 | 1.49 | 1.43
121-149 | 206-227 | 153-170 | 0.02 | 1.47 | 1.53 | 1.73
